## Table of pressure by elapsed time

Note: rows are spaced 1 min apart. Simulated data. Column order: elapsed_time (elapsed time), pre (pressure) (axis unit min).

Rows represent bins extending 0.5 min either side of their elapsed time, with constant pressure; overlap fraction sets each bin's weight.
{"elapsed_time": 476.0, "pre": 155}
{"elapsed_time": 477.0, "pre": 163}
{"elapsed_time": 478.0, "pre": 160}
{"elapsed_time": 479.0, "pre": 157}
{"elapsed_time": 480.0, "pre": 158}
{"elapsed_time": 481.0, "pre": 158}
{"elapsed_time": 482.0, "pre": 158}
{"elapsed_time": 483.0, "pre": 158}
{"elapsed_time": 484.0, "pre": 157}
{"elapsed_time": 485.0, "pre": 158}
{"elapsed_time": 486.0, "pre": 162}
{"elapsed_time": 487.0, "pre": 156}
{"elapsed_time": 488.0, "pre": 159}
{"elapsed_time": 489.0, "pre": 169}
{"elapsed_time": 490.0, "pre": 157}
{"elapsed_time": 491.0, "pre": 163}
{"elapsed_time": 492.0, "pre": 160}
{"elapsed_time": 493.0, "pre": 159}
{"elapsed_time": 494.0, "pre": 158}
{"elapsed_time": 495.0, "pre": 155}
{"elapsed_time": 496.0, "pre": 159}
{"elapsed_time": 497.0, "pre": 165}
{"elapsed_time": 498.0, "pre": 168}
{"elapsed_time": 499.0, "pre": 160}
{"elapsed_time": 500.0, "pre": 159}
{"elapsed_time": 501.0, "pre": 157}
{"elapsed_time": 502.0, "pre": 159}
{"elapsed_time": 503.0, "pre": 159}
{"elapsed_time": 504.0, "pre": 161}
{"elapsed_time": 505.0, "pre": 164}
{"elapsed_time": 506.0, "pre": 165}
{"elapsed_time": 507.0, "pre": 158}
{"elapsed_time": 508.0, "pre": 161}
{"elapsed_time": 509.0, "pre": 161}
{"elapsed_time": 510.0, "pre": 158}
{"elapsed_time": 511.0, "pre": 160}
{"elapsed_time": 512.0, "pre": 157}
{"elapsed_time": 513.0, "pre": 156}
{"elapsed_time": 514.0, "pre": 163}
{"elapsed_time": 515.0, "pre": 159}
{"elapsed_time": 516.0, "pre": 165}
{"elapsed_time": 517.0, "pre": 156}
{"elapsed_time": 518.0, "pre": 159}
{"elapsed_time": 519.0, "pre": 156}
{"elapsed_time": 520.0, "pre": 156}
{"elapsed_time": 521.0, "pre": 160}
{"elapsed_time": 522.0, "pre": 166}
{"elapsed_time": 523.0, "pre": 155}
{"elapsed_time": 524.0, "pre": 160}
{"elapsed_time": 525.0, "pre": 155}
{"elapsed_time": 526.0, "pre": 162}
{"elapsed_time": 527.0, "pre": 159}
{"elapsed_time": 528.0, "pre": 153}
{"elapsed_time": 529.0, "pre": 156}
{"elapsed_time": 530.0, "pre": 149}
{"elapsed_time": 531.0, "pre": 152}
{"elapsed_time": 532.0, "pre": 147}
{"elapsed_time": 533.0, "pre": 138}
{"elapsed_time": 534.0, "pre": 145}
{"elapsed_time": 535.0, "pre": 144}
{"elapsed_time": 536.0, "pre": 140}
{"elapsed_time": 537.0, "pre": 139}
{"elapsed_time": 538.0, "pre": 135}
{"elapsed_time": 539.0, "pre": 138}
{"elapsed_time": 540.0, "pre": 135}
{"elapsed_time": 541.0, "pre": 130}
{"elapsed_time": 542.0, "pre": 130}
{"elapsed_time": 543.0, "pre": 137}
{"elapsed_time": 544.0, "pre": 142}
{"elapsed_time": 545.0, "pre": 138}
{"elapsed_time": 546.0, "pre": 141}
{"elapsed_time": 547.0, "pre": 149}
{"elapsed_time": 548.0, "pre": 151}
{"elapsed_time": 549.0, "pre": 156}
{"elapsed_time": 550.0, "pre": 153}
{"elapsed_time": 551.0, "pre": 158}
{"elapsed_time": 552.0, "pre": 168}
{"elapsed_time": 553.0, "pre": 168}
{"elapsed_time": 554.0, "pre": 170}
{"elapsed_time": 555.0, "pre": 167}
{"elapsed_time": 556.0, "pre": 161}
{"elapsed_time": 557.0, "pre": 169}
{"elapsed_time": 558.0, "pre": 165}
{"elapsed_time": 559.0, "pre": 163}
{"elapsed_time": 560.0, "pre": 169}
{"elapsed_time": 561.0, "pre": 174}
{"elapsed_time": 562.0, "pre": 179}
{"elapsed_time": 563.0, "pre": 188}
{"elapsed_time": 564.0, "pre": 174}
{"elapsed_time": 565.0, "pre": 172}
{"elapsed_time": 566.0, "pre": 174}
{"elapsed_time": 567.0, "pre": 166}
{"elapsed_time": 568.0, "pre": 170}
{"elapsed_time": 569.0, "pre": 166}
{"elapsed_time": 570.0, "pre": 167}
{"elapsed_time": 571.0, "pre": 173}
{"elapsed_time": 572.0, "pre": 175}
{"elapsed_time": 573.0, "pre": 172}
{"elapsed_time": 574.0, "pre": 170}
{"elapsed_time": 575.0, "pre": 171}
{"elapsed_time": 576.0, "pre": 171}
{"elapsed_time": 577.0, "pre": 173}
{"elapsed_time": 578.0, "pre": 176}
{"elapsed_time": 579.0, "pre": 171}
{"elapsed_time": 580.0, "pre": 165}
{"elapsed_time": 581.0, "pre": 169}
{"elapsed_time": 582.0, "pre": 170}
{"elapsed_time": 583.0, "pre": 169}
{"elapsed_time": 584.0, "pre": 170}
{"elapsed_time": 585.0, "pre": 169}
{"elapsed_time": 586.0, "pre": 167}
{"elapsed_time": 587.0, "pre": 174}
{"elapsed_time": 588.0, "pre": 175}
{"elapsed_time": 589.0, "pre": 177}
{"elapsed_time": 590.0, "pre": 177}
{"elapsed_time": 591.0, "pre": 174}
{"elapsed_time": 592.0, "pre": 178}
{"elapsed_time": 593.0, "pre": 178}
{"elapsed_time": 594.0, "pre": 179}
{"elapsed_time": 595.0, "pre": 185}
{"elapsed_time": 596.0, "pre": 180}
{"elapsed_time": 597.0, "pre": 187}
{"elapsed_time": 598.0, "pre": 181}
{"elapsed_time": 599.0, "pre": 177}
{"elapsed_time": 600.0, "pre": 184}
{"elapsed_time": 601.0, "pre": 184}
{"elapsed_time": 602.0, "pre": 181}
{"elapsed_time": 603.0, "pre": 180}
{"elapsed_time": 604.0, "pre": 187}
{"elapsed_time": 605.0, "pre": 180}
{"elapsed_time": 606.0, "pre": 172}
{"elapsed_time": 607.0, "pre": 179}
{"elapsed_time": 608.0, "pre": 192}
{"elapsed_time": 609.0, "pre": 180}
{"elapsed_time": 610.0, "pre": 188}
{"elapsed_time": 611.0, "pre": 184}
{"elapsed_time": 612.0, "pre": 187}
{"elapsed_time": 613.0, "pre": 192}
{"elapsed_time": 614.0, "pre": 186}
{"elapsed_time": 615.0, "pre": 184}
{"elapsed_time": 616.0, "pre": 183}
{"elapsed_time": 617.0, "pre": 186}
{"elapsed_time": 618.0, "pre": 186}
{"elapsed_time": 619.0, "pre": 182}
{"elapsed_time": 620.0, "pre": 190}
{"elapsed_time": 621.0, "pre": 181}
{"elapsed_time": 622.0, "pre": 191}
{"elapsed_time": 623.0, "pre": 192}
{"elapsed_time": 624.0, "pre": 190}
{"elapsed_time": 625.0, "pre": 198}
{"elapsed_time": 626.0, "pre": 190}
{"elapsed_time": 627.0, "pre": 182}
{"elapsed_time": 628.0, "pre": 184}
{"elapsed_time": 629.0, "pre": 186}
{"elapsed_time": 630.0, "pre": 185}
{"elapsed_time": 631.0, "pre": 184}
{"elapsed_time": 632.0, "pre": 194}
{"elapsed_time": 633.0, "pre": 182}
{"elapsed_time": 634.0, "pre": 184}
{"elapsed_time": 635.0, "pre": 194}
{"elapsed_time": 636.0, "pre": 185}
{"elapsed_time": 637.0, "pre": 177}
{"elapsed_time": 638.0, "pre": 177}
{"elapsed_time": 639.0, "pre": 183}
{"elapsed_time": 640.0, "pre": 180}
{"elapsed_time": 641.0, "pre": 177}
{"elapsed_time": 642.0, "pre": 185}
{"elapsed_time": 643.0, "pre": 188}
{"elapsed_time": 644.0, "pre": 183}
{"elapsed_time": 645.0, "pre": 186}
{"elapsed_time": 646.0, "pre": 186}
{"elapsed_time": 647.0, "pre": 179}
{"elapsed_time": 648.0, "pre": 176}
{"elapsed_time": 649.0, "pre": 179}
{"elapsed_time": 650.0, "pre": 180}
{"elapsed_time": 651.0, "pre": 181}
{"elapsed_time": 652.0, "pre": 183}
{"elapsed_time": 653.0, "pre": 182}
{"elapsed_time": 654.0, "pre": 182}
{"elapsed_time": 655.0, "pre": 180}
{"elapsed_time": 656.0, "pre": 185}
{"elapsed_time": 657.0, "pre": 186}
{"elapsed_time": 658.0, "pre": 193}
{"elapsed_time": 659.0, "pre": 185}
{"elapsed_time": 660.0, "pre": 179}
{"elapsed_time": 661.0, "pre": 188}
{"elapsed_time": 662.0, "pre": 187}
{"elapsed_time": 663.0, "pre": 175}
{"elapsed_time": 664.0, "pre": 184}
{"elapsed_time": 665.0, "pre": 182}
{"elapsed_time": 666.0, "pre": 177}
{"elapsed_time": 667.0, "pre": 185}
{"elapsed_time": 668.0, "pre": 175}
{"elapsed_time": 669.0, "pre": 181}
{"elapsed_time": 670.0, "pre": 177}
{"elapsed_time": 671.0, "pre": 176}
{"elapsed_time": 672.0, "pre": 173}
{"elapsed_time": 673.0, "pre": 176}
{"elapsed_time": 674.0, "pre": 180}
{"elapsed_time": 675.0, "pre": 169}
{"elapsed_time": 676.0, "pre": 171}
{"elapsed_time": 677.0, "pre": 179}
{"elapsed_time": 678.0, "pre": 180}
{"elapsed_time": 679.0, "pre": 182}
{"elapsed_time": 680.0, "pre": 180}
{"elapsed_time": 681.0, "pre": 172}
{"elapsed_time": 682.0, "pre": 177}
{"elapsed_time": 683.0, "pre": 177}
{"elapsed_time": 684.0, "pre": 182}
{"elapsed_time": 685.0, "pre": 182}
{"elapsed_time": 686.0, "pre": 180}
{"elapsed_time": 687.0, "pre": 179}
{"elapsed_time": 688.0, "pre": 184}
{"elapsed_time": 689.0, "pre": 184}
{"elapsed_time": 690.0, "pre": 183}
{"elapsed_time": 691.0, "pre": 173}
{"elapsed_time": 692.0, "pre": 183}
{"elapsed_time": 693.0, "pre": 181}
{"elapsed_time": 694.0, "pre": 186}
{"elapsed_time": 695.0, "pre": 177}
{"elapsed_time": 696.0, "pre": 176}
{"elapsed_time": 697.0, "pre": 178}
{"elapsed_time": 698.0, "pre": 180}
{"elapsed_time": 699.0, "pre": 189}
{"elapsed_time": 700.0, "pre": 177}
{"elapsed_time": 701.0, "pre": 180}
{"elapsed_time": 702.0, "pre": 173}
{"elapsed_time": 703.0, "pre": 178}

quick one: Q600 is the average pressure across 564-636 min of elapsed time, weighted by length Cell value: 180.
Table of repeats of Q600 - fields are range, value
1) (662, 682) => 178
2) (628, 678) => 182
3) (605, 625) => 186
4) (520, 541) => 149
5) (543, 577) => 165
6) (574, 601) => 175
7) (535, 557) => 148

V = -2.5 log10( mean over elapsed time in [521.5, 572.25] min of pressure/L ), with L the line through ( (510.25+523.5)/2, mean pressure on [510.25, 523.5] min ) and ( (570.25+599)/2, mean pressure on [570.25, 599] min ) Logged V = 0.06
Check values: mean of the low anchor 159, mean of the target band 157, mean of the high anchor 174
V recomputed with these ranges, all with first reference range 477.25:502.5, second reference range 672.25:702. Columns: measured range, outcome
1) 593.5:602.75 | -0.07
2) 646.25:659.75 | -0.04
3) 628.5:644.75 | -0.06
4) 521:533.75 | 0.06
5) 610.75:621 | -0.08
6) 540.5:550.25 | 0.16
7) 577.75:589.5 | -0.01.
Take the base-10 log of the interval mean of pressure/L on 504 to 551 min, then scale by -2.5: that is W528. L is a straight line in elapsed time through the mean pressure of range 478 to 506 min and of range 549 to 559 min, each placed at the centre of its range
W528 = 0.072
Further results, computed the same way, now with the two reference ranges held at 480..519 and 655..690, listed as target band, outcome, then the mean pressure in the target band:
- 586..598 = -0.047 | 178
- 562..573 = -0.032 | 173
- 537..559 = 0.103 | 151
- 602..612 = -0.062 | 183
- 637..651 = -0.027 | 181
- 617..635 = -0.076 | 187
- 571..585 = -0.012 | 171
